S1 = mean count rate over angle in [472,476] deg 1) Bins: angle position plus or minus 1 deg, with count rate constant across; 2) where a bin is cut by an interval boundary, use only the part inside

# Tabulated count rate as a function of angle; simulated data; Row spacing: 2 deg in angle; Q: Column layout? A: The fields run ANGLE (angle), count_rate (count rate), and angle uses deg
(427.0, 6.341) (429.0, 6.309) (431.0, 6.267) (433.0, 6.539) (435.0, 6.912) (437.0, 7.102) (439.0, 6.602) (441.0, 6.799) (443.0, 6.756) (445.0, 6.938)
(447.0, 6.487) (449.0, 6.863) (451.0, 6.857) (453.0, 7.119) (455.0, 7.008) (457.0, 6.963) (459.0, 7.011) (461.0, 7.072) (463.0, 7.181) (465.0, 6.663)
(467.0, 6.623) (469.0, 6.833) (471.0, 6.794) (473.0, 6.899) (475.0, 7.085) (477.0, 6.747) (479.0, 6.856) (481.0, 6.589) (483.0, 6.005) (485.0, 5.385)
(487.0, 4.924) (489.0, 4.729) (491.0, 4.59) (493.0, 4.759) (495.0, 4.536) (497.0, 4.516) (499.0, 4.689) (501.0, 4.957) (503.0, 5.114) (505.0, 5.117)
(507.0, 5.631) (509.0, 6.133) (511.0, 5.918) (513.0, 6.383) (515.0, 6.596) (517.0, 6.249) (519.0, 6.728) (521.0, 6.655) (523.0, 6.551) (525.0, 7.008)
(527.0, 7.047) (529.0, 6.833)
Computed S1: 6.99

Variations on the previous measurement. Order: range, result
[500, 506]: 5.06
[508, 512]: 6.03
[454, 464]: 7.05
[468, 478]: 6.87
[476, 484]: 6.55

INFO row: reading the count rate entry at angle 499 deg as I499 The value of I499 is 4.689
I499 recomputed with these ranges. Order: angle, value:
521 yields 6.655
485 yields 5.385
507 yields 5.631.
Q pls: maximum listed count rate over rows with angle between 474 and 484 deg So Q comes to 7.085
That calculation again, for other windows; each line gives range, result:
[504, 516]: 6.596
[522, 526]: 7.008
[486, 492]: 4.924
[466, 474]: 6.899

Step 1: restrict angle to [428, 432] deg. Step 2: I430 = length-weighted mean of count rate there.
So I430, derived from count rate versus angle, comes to 6.29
